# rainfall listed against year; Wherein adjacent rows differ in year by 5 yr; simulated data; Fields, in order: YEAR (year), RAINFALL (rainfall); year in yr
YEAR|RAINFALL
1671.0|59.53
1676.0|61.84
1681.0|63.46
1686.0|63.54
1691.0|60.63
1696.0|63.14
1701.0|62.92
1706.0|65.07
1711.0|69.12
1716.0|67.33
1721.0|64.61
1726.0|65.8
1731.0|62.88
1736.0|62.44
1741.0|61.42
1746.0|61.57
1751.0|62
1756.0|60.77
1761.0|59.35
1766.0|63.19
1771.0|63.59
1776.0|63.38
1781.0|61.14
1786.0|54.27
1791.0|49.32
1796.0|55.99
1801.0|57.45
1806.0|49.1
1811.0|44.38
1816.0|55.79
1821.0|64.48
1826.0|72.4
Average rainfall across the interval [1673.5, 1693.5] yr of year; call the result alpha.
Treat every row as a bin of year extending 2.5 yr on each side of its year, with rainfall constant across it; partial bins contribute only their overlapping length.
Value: 62.4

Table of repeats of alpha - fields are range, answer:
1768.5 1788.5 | 60.6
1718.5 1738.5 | 63.9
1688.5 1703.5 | 62.2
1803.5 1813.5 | 46.7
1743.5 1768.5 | 61.4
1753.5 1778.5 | 62.1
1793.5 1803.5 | 56.7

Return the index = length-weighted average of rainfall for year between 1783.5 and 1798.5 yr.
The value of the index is 53.2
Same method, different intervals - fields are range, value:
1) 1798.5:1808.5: 53.3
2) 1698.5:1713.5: 65.7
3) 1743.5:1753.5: 61.8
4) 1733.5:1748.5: 61.8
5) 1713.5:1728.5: 65.9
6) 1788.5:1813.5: 51.2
